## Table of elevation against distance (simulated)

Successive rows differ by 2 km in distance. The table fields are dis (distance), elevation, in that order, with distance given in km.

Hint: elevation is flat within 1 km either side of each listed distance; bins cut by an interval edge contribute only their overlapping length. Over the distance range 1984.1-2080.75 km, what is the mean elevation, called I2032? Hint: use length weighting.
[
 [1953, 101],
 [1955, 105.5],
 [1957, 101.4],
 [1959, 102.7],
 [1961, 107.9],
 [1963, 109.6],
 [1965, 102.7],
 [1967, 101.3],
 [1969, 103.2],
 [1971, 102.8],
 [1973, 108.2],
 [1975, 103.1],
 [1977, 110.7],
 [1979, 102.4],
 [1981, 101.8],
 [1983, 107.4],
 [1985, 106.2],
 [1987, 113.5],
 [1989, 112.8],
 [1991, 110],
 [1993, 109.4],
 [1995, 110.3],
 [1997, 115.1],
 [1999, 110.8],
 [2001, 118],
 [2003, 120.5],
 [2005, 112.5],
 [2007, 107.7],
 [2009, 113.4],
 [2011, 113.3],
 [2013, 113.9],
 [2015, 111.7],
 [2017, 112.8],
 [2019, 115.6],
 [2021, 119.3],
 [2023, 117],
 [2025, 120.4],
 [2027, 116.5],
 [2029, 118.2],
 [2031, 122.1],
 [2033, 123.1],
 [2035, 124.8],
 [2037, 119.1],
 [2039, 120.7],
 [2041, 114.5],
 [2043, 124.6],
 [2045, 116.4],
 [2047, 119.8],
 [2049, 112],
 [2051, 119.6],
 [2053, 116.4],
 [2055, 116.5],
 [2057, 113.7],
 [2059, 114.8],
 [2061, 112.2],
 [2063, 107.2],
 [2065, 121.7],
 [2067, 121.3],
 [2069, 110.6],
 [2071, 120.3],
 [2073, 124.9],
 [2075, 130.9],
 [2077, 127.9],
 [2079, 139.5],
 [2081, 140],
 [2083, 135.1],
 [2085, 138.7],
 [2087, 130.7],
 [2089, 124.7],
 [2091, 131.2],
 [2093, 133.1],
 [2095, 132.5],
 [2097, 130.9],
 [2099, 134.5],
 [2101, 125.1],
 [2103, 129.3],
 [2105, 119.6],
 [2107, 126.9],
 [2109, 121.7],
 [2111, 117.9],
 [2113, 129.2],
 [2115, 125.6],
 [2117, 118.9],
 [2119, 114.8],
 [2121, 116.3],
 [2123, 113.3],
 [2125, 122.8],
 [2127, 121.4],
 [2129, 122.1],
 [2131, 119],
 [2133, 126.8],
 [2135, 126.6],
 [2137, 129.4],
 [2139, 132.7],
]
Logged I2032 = 117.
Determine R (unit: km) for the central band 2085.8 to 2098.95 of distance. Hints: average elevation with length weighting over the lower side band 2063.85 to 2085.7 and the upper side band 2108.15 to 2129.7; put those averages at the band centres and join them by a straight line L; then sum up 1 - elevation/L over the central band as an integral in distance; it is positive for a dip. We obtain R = -0.6 km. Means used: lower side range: 128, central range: 131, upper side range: 120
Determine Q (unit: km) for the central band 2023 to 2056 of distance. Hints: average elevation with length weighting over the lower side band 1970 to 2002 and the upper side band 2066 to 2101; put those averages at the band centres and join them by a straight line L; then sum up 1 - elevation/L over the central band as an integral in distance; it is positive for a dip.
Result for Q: 0.3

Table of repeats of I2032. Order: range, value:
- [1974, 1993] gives 108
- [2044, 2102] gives 124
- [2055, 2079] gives 119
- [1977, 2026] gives 112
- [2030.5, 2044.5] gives 121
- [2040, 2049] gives 118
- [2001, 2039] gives 117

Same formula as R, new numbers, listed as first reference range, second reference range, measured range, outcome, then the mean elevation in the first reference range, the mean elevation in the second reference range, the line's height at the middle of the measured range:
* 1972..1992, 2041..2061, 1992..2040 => -1.70 km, 108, 117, 112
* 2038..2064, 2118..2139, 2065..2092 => -2.41 km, 116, 122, 118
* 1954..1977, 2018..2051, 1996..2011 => -0.18 km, 105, 119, 113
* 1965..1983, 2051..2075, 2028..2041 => -0.90 km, 104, 117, 113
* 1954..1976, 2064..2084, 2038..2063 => 1.20 km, 104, 127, 122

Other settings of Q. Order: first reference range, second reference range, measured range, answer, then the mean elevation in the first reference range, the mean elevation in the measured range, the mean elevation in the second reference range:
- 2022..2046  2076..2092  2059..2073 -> 1.35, 120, 116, 133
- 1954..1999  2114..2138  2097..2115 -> -0.96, 107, 126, 121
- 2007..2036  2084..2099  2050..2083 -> 1.33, 117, 122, 132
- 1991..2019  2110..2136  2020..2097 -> -3.82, 113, 123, 121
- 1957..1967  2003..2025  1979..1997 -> 0.12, 105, 109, 114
